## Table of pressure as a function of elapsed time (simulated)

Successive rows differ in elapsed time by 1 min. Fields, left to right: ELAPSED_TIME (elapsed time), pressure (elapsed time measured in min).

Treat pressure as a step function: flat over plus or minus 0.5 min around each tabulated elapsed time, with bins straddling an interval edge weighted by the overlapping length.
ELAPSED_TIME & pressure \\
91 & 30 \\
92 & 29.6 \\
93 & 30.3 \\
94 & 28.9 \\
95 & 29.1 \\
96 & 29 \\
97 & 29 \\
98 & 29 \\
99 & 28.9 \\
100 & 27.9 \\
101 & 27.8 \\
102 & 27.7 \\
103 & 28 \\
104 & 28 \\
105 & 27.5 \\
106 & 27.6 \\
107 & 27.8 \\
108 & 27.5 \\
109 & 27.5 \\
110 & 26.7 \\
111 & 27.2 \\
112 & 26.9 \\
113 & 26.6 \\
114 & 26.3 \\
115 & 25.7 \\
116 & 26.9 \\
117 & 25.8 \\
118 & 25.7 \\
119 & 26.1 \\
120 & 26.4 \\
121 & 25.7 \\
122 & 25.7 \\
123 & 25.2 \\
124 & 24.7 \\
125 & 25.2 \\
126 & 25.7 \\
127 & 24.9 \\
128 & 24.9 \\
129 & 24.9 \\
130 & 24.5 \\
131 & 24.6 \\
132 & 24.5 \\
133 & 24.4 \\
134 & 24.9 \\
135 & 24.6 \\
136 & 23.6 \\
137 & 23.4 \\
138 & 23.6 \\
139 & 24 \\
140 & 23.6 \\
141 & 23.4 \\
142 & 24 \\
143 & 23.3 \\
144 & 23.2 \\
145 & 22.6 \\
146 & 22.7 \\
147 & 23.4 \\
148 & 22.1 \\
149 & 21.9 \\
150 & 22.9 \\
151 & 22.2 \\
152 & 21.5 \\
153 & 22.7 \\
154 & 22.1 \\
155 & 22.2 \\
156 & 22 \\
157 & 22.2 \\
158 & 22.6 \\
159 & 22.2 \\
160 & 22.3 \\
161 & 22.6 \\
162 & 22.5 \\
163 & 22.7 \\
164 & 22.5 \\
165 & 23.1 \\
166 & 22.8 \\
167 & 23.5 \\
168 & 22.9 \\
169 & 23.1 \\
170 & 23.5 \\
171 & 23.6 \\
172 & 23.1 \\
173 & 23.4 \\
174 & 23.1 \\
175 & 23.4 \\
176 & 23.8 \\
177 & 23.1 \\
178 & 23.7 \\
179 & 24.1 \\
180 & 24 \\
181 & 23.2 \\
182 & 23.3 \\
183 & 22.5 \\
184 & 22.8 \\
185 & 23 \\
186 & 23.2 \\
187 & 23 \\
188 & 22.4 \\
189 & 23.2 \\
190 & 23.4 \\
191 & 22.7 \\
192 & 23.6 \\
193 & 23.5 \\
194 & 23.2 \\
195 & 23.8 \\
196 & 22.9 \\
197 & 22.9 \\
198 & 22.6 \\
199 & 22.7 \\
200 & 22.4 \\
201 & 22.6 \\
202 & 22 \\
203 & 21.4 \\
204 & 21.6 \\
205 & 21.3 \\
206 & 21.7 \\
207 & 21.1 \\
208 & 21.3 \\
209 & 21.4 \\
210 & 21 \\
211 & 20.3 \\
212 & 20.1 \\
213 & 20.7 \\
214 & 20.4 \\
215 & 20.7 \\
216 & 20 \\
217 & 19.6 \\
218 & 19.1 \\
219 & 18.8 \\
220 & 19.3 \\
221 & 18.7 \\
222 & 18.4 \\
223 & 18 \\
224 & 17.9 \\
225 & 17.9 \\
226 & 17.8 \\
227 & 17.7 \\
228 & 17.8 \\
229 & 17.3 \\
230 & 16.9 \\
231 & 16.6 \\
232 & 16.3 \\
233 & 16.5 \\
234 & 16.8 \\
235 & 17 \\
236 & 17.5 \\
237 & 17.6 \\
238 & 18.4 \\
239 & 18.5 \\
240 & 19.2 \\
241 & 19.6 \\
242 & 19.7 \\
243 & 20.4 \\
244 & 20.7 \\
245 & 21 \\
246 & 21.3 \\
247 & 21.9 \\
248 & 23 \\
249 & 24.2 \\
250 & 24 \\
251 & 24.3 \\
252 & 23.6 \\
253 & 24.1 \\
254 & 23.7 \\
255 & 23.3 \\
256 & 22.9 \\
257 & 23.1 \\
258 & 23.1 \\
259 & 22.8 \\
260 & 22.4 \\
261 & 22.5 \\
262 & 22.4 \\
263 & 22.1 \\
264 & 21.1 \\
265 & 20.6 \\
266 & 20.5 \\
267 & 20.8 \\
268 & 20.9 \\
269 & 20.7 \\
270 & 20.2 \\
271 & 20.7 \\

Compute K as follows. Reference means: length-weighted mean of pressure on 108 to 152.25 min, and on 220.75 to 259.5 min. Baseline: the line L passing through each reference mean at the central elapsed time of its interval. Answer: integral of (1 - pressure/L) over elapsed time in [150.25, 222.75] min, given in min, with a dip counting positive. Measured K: 0.3 min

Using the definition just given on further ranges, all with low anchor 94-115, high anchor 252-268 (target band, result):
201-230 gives 5.0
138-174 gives 4.4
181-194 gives 1.0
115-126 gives 0.6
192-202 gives 0.7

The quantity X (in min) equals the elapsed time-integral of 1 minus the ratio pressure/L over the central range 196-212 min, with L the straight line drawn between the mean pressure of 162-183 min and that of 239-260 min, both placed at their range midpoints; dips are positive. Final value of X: 0.8 min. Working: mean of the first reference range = 23.3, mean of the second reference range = 22.2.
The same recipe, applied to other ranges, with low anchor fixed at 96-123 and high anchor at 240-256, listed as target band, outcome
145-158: 1.68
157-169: 1.21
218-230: 2.58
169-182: 0.70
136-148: 1.23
